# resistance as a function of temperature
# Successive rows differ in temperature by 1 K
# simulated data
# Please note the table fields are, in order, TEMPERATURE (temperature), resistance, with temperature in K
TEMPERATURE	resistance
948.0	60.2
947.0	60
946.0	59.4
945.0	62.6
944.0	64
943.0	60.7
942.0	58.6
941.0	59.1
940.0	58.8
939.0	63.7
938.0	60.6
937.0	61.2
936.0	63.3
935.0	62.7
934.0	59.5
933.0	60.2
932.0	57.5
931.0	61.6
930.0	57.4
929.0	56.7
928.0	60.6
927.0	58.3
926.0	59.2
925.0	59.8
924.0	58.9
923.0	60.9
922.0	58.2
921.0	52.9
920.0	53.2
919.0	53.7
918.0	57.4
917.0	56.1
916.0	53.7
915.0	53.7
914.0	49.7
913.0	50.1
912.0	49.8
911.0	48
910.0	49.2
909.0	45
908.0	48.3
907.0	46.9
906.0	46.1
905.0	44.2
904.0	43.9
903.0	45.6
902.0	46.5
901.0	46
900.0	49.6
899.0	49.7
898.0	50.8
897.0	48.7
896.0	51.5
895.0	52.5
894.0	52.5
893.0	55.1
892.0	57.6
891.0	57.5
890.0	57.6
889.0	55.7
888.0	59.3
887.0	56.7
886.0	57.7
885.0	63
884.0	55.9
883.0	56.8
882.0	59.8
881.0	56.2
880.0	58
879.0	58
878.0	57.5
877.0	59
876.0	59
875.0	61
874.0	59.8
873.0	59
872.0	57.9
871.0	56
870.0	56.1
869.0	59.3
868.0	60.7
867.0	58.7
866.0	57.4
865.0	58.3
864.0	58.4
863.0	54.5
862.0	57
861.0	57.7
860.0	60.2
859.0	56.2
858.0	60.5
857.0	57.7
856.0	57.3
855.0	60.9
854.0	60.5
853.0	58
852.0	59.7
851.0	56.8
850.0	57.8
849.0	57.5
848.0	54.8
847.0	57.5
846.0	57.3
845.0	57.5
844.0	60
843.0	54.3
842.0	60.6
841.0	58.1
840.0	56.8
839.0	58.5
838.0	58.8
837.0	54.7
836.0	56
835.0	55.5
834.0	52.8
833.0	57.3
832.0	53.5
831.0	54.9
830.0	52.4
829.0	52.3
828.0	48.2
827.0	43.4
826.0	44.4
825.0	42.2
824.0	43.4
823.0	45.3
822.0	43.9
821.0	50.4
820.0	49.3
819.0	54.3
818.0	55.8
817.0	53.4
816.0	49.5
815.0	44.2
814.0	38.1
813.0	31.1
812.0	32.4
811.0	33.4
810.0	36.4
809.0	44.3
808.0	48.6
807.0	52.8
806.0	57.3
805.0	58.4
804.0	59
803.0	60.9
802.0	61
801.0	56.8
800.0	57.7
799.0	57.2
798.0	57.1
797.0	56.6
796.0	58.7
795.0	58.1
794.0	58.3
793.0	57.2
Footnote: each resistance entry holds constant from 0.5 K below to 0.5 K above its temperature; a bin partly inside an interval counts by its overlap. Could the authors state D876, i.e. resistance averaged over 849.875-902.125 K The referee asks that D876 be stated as 56.8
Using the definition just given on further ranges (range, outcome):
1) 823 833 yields 48.6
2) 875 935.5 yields 54.5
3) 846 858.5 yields 58.2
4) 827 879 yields 57.2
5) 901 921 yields 49.5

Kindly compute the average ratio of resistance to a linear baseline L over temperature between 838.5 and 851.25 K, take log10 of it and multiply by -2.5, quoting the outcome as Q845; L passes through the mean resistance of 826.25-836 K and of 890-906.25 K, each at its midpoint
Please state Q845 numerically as -0.11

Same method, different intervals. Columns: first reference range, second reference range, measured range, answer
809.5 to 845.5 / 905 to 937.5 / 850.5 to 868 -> -0.13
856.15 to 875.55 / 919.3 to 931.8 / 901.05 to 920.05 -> 0.18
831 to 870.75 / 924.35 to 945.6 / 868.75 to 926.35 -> 0.09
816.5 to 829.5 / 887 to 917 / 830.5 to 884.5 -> -0.17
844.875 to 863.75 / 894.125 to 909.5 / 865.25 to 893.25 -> -0.11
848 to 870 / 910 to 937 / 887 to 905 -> 0.11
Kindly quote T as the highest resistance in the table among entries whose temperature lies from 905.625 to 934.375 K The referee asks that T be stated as 61.6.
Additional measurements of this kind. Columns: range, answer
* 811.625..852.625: 60.6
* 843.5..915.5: 63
